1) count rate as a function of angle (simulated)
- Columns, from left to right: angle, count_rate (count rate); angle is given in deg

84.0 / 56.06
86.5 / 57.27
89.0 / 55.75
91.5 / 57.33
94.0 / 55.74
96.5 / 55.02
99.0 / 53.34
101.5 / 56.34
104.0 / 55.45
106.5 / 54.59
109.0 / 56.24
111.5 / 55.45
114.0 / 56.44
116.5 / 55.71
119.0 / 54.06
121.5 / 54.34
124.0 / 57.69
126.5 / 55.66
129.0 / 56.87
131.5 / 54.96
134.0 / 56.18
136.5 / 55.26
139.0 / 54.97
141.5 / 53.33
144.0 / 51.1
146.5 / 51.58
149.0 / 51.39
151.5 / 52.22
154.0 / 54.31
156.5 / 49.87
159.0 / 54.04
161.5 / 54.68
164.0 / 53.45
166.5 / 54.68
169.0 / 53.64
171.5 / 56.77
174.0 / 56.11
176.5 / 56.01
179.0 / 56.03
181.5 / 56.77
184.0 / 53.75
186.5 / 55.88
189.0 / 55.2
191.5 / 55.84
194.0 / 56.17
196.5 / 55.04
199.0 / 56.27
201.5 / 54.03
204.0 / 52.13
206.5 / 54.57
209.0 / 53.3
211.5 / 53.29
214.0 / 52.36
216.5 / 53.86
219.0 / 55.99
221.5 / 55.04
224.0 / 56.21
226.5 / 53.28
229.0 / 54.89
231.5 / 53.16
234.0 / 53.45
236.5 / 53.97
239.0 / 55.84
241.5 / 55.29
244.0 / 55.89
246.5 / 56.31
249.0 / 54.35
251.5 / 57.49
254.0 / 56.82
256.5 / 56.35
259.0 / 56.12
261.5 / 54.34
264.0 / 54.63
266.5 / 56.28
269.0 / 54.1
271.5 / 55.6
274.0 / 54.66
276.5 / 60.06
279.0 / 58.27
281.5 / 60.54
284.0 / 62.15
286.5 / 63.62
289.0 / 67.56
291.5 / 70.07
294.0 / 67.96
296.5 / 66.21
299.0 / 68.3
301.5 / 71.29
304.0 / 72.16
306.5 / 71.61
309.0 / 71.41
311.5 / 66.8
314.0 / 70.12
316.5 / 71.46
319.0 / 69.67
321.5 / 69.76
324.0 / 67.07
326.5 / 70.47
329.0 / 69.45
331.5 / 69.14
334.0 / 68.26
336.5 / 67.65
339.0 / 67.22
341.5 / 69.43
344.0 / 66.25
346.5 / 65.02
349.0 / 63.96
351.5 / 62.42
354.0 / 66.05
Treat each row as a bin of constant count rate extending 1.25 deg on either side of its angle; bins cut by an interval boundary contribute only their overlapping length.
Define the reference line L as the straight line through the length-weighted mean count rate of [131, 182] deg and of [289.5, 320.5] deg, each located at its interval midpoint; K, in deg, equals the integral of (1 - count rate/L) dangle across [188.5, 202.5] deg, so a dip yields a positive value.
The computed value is 0.7 deg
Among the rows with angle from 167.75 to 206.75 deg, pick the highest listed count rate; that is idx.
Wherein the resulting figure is 56.77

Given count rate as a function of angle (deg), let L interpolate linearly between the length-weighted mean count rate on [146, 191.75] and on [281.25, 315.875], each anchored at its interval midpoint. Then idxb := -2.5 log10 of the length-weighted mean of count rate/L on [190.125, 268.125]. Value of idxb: 0.11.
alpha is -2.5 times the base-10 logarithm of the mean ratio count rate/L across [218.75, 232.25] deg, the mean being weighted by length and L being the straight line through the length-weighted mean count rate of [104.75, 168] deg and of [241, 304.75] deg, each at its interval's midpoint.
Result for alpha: 0.07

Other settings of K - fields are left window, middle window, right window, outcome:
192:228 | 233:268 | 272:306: 2.5 deg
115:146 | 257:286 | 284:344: 3.7 deg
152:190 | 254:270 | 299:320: 2.4 deg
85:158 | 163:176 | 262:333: 0.6 deg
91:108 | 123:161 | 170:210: 0.9 deg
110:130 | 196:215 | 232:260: 0.6 deg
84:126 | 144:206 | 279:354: 5.5 deg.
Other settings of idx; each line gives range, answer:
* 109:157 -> 57.69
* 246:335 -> 72.16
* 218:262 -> 57.49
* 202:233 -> 56.21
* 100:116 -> 56.44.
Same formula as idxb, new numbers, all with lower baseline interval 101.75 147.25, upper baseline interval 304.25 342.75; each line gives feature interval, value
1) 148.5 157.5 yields 0.101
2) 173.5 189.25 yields 0.065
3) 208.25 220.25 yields 0.146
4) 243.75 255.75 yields 0.142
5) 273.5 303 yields 0.039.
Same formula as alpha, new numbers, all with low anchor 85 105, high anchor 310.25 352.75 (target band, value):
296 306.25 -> -0.057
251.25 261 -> 0.137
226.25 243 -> 0.159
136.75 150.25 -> 0.109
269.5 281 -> 0.140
